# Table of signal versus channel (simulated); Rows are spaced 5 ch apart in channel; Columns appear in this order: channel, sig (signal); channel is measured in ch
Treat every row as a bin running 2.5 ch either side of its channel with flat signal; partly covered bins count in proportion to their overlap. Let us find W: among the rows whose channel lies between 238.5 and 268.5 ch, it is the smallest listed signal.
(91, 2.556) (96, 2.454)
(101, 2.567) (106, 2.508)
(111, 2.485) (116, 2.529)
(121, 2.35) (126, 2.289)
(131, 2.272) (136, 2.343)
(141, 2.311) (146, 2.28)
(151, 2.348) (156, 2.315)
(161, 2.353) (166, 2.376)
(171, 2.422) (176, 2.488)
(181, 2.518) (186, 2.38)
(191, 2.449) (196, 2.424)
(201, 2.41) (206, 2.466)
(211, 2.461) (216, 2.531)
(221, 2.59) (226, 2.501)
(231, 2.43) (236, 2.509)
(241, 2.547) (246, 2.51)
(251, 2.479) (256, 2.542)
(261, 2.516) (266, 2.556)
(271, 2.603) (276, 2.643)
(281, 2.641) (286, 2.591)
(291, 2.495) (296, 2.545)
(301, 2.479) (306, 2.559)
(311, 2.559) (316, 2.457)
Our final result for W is 2.479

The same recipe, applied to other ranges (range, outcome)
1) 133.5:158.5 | 2.28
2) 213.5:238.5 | 2.43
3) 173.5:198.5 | 2.38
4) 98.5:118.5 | 2.485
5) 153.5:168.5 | 2.315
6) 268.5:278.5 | 2.603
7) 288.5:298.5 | 2.495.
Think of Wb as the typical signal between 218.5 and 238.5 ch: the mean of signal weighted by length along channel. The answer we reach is 2.51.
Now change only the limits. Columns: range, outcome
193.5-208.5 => 2.43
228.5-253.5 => 2.5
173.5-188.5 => 2.46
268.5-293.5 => 2.59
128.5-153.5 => 2.31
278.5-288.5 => 2.62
